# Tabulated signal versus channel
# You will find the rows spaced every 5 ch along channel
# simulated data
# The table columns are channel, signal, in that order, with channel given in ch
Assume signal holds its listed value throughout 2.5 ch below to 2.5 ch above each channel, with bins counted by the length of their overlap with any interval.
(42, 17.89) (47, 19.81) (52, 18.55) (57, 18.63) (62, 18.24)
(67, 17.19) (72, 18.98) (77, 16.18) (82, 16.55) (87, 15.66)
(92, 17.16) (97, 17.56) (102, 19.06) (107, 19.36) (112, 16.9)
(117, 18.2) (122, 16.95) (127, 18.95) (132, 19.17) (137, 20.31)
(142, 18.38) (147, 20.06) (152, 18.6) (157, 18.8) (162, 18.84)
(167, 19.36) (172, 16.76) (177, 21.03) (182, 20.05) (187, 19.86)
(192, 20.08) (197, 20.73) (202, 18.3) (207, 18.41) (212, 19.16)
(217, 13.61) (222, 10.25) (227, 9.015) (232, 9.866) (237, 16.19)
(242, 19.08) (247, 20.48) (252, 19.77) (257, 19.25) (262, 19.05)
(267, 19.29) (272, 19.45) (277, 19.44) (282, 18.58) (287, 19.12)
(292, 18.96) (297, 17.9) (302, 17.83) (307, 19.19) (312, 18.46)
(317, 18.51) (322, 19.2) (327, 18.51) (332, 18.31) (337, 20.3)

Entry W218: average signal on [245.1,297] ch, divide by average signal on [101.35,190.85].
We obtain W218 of 1.0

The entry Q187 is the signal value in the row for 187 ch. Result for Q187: 19.86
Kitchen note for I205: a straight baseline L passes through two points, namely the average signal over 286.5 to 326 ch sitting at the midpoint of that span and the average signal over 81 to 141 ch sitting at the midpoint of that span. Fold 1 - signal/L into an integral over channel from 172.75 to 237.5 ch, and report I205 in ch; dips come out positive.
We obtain 5.8 ch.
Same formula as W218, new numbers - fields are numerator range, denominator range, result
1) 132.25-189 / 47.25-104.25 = 1.09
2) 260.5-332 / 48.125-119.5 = 1.06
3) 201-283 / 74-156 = 0.94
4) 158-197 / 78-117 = 1.12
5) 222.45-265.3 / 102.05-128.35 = 0.90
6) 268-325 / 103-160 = 1.00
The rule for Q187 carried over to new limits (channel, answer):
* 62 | 18.24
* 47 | 19.81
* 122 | 16.95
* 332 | 18.31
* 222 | 10.25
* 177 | 21.03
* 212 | 19.16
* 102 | 19.06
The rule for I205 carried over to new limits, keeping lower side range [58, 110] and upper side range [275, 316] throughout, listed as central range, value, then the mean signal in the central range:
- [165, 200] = -3.04 ch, 19.7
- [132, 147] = -1.29 ch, 19.4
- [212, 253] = 7.81 ch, 14.9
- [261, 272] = -0.43 ch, 19.2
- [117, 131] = -0.24 ch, 18.1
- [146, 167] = -1.24 ch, 19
